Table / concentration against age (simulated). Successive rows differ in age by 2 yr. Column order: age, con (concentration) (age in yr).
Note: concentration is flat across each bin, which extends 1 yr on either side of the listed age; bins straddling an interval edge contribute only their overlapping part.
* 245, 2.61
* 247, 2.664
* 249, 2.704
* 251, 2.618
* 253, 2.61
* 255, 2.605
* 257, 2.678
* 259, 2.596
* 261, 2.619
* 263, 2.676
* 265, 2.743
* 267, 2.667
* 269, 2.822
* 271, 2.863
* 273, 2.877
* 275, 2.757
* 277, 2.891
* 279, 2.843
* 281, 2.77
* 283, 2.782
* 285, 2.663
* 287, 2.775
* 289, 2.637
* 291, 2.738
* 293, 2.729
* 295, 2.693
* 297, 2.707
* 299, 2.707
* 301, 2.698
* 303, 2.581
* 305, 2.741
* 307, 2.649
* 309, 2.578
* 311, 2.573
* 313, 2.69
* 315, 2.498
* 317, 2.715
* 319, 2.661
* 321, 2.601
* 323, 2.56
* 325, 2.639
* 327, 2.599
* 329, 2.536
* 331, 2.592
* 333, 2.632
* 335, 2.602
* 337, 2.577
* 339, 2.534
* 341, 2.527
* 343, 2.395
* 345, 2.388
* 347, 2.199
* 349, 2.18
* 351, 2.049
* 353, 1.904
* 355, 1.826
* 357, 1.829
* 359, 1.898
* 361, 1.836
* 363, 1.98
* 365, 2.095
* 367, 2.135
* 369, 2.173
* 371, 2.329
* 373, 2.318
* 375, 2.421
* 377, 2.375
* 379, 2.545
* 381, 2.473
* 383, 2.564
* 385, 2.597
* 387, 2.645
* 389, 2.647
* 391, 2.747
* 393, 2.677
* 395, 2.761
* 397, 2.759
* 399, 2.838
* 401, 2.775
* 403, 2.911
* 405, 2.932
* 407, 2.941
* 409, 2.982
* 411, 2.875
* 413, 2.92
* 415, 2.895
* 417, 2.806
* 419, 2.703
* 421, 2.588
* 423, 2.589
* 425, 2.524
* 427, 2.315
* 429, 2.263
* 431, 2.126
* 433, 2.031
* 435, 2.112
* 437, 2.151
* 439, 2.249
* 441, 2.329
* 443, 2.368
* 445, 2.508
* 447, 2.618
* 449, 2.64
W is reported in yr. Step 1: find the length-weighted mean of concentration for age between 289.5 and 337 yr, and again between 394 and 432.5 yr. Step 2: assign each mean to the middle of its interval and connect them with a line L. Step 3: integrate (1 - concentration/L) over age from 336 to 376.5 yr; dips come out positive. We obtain 7.3 yr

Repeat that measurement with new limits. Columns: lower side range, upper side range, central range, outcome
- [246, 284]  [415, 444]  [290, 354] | 1.56 yr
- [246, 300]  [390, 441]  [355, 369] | 3.62 yr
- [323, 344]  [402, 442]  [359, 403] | 1.78 yr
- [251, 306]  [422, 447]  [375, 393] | -0.96 yr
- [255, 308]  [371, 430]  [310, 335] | 0.88 yr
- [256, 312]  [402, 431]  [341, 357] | 3.38 yr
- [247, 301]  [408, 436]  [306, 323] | 0.36 yr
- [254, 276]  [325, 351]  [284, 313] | -0.81 yr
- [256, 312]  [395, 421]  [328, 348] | 1.98 yr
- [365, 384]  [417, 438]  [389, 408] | -3.61 yr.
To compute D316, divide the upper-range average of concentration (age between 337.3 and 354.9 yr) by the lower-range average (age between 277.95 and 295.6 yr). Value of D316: 0.8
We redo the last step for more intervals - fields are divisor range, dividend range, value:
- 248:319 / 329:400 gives 0.88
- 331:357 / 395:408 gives 1.23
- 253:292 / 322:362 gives 0.85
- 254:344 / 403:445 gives 0.95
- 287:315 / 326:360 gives 0.87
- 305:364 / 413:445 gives 1.01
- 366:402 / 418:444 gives 0.92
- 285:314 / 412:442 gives 0.91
